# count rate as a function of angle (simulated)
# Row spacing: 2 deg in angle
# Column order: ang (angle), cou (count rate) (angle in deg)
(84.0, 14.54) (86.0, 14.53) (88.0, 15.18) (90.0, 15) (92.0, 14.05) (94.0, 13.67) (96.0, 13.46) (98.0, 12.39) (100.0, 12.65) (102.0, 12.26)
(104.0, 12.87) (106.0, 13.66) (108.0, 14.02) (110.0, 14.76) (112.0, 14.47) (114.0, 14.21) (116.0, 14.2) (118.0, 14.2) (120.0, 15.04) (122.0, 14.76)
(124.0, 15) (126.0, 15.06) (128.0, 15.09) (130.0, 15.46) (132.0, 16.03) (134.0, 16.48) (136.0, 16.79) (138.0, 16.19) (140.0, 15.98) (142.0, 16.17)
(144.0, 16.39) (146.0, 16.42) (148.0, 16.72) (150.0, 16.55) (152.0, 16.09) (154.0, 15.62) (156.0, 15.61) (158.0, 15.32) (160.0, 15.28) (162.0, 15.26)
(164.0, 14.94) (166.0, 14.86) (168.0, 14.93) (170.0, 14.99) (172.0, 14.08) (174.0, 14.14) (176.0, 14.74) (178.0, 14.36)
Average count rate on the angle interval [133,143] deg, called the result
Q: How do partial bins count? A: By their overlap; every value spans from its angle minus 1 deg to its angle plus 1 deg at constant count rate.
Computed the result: 16.3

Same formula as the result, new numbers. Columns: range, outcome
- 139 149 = 16.3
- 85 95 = 14.5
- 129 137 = 16.2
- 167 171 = 15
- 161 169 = 15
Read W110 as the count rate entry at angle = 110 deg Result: 14.76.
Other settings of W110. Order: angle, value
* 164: 14.94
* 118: 14.2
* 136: 16.79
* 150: 16.55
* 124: 15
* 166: 14.86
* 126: 15.06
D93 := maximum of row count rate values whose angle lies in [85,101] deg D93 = 15.18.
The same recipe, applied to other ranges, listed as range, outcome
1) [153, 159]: 15.62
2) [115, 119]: 14.2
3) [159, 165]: 15.28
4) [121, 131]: 15.46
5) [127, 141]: 16.79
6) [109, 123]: 15.04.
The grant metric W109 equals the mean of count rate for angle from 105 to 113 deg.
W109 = 14.2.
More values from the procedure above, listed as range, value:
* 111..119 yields 14.3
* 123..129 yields 15.1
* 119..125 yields 14.9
